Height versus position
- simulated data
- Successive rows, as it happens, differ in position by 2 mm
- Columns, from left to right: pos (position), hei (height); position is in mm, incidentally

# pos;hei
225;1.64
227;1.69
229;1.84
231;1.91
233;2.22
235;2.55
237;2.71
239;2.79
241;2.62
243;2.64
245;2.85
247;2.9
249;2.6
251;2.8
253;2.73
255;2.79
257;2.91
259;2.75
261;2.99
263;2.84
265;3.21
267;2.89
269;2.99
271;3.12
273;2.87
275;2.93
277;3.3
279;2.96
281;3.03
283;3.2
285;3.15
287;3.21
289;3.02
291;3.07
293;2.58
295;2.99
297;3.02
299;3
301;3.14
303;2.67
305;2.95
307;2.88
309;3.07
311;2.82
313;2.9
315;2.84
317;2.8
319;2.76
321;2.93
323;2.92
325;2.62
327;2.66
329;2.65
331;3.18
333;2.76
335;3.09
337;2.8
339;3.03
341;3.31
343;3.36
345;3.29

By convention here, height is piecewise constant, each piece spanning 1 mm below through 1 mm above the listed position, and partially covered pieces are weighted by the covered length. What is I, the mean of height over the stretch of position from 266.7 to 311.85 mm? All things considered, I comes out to 3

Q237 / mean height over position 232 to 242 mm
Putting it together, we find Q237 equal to 2.58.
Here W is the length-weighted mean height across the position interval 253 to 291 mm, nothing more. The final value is 3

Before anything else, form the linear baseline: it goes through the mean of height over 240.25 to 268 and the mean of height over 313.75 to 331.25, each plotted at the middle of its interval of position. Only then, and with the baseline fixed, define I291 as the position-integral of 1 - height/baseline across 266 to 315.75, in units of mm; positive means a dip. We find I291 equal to -3.0 mm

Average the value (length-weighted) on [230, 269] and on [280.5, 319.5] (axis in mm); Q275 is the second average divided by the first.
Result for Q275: 1.08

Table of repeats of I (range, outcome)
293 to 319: 2.9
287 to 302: 2.99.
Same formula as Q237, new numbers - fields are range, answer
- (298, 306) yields 2.94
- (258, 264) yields 2.86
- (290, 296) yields 2.88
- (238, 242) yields 2.71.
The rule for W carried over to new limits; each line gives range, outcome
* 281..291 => 3.13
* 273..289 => 3.09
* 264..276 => 3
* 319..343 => 2.92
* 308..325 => 2.86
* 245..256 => 2.77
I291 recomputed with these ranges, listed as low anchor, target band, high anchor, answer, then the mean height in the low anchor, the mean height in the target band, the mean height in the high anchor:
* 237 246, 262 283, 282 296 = -0.7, 2.72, 3.02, 3.03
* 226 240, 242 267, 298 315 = -4.0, 2.24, 2.84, 2.92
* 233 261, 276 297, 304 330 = -2.0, 2.73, 3.05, 2.83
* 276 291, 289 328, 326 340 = 1.6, 3.12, 2.88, 2.88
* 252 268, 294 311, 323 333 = -0.8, 2.89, 2.96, 2.79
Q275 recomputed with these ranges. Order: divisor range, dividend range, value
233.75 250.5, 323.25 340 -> 1.06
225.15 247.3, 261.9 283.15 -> 1.27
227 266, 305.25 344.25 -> 1.10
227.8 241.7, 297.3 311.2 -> 1.25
